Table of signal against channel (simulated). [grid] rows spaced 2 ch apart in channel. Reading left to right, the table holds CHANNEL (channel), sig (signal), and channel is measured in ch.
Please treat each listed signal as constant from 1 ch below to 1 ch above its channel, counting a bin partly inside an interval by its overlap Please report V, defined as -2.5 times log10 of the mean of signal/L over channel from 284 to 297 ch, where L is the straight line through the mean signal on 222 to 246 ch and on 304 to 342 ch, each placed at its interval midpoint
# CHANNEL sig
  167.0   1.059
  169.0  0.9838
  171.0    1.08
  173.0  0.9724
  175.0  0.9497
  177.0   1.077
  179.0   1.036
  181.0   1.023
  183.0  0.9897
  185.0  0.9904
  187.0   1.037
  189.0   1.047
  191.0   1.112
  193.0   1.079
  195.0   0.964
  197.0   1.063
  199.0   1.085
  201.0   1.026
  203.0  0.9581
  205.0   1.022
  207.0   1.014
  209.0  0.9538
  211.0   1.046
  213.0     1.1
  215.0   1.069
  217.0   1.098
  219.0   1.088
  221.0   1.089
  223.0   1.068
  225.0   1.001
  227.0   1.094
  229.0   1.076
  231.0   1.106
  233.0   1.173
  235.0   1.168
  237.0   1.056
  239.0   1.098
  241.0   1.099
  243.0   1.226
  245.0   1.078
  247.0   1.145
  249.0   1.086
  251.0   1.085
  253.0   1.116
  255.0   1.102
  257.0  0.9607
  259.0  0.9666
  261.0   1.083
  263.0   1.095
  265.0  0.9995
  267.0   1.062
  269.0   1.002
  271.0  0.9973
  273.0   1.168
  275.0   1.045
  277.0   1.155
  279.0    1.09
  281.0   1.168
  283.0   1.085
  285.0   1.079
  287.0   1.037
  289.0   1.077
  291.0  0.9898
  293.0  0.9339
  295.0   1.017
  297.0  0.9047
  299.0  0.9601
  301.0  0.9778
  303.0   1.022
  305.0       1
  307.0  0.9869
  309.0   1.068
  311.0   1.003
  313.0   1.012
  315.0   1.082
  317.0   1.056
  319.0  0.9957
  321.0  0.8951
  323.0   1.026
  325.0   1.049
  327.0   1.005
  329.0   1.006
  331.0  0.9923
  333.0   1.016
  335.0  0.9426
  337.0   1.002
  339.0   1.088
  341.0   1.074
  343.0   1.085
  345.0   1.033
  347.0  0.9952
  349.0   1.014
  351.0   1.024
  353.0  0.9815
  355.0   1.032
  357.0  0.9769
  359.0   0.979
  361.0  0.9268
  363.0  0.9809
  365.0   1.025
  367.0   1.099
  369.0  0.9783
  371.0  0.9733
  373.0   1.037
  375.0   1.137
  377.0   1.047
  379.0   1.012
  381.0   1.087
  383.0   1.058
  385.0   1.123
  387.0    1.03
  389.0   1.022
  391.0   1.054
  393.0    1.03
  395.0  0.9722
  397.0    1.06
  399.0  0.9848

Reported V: 0.04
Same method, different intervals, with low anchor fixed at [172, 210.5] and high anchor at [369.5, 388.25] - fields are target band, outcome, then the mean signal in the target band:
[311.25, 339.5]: 0.04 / 1.01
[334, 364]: 0.04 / 1.01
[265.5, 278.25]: -0.03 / 1.07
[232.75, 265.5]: -0.06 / 1.09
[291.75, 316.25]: 0.05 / 0.998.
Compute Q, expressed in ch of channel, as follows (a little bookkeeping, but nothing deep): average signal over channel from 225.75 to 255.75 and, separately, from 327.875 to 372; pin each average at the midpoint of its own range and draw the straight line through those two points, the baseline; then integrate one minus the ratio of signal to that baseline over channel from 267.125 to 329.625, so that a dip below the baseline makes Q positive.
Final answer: 1.7 ch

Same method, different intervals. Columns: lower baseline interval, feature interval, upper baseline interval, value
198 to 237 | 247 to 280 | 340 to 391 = -0.4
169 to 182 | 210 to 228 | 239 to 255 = 0.1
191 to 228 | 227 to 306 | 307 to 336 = -2.7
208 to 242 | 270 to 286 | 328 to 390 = -0.6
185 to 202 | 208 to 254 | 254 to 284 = -1.5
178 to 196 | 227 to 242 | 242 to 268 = -0.7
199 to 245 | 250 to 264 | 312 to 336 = -0.1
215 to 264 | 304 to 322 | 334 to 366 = 0.4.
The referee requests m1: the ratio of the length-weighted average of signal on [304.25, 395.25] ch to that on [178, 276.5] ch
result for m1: 0.96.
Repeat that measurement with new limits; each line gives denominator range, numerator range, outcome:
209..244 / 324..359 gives 0.93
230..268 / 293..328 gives 0.92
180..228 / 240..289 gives 1.04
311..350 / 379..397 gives 1.03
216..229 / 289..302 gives 0.91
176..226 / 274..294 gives 1.02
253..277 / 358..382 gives 0.97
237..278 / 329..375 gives 0.94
